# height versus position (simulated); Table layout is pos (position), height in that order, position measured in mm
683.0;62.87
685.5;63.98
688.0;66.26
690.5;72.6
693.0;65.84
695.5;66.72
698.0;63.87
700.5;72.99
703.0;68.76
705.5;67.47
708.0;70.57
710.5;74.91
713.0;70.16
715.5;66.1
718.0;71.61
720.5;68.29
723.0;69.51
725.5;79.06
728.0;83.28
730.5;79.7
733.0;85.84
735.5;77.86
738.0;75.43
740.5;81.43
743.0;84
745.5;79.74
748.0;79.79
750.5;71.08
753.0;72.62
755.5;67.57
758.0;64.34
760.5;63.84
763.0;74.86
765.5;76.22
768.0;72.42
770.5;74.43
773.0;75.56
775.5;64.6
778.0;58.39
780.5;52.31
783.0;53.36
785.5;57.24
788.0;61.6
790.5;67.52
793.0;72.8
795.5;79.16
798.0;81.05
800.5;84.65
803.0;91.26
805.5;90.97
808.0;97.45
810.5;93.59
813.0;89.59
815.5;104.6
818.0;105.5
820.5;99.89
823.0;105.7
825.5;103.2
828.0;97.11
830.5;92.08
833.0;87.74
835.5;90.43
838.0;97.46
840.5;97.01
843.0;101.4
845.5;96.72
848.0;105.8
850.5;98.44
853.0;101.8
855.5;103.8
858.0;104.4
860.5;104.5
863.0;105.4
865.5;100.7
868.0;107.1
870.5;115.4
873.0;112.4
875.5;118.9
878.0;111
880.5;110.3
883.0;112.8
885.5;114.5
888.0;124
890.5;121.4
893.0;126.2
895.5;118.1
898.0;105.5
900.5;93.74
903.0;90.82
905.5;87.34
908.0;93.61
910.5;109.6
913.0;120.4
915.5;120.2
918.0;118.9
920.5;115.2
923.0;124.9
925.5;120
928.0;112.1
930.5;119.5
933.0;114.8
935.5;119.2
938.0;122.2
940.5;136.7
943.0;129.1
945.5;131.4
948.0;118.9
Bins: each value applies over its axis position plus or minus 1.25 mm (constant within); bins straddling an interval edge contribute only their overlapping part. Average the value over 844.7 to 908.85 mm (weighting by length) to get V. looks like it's 107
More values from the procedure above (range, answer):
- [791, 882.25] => 98.7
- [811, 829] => 101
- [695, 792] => 70.9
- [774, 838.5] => 83.6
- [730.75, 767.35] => 75.4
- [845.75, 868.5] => 103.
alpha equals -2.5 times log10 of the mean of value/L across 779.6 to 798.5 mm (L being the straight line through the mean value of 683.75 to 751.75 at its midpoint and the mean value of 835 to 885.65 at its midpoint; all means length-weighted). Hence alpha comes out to 0.34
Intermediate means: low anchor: 73.1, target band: 65.3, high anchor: 105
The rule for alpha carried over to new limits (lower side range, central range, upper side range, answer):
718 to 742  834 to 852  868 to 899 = 0.080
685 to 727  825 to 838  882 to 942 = 0.033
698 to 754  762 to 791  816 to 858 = 0.290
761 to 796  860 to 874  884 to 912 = -0.110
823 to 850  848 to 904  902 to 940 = -0.045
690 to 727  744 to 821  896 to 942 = 0.117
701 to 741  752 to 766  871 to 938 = 0.183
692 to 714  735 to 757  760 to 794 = -0.138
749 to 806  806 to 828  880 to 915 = -0.192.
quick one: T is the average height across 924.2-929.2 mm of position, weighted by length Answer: 116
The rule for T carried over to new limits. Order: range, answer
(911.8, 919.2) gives 120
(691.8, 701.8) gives 67.4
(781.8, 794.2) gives 62.5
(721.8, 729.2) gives 77.3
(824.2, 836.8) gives 94.2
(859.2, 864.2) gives 105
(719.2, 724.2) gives 68.9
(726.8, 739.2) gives 80.4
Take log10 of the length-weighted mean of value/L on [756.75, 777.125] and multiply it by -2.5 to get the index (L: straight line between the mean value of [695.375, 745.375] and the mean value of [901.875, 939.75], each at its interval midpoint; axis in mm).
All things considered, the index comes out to 0.18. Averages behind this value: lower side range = 74.2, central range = 70.6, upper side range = 113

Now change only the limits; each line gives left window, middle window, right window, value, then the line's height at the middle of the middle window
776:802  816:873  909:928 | -0.15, 88.7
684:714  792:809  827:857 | 0.05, 89.1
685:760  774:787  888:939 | 0.42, 84.9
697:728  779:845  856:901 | 0.11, 95.3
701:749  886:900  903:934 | -0.10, 107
